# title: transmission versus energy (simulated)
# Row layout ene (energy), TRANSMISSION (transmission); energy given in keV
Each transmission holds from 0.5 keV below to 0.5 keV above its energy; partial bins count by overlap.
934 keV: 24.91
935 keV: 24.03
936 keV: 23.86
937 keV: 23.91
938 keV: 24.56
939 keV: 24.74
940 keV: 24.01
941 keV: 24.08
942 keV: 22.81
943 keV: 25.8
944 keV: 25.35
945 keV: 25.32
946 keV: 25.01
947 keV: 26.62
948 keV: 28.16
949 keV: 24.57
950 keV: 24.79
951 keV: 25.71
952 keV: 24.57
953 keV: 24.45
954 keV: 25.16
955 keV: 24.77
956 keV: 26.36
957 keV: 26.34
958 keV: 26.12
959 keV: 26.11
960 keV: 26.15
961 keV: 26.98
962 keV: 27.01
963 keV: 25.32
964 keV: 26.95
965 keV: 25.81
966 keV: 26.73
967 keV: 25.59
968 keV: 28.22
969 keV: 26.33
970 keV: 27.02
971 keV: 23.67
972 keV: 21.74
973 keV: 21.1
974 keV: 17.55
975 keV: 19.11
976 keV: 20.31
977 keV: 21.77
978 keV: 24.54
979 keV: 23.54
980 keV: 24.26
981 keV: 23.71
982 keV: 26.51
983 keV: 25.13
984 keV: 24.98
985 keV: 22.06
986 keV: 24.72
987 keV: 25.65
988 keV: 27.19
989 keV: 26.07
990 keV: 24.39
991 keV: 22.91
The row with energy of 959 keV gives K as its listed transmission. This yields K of 26.11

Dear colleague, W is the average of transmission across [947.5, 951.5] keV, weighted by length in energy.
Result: 25.8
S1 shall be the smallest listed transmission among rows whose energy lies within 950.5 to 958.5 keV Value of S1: 24.45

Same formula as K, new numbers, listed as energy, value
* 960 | 26.15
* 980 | 24.26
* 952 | 24.57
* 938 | 24.56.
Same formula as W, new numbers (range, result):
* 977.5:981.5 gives 24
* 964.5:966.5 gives 26.3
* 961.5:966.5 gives 26.4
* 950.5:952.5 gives 25.1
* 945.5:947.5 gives 25.8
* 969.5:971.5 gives 25.3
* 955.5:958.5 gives 26.3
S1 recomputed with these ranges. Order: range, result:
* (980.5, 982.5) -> 23.71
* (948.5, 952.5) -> 24.57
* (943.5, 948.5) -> 25.01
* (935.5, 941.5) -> 23.86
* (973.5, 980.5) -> 17.55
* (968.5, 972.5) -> 21.74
